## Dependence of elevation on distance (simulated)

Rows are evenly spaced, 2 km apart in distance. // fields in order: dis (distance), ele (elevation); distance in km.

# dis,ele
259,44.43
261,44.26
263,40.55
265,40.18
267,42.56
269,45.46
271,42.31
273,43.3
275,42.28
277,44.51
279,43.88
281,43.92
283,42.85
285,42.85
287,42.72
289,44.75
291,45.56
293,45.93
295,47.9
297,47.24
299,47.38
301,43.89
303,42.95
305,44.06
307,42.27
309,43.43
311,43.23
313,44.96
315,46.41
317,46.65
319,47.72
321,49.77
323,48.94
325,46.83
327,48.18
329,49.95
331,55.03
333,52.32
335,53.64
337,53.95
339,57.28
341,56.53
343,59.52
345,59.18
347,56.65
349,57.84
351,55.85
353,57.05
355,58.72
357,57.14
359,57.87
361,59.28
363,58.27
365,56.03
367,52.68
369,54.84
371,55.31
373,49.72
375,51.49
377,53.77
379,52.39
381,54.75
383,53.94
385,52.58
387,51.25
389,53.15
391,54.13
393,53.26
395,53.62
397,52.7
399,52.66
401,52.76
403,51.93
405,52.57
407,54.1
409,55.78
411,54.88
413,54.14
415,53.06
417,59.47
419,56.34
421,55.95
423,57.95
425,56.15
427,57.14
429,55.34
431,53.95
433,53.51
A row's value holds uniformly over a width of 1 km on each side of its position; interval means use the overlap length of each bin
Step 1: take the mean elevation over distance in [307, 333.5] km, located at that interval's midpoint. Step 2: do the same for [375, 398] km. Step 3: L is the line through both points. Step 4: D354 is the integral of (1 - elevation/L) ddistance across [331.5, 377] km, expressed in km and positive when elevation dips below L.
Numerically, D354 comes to -4.9 km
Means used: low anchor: 47.7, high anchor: 53.2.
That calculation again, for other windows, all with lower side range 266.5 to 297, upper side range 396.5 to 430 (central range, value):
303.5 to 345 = -1.7 km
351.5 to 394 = -2.6 km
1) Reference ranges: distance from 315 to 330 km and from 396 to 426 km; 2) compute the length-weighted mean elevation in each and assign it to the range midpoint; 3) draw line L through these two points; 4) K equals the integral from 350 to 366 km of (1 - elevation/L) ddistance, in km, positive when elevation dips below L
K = -2.1 km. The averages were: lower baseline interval 48.2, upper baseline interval 54.7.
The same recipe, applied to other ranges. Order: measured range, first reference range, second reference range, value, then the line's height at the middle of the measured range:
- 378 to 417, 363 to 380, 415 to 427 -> 1.25 km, 55.3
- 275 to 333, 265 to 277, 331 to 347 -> 3.97 km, 49.3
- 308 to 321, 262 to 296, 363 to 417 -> 0.30 km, 46.8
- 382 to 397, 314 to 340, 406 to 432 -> 0.26 km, 54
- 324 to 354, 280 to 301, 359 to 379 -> -2.14 km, 51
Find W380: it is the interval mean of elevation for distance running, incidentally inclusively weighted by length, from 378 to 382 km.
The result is 53.6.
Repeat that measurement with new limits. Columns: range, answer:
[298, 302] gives 45.6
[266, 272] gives 43.4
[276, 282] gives 44.1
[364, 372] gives 54.7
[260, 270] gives 42.6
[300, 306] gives 43.6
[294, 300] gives 47.5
